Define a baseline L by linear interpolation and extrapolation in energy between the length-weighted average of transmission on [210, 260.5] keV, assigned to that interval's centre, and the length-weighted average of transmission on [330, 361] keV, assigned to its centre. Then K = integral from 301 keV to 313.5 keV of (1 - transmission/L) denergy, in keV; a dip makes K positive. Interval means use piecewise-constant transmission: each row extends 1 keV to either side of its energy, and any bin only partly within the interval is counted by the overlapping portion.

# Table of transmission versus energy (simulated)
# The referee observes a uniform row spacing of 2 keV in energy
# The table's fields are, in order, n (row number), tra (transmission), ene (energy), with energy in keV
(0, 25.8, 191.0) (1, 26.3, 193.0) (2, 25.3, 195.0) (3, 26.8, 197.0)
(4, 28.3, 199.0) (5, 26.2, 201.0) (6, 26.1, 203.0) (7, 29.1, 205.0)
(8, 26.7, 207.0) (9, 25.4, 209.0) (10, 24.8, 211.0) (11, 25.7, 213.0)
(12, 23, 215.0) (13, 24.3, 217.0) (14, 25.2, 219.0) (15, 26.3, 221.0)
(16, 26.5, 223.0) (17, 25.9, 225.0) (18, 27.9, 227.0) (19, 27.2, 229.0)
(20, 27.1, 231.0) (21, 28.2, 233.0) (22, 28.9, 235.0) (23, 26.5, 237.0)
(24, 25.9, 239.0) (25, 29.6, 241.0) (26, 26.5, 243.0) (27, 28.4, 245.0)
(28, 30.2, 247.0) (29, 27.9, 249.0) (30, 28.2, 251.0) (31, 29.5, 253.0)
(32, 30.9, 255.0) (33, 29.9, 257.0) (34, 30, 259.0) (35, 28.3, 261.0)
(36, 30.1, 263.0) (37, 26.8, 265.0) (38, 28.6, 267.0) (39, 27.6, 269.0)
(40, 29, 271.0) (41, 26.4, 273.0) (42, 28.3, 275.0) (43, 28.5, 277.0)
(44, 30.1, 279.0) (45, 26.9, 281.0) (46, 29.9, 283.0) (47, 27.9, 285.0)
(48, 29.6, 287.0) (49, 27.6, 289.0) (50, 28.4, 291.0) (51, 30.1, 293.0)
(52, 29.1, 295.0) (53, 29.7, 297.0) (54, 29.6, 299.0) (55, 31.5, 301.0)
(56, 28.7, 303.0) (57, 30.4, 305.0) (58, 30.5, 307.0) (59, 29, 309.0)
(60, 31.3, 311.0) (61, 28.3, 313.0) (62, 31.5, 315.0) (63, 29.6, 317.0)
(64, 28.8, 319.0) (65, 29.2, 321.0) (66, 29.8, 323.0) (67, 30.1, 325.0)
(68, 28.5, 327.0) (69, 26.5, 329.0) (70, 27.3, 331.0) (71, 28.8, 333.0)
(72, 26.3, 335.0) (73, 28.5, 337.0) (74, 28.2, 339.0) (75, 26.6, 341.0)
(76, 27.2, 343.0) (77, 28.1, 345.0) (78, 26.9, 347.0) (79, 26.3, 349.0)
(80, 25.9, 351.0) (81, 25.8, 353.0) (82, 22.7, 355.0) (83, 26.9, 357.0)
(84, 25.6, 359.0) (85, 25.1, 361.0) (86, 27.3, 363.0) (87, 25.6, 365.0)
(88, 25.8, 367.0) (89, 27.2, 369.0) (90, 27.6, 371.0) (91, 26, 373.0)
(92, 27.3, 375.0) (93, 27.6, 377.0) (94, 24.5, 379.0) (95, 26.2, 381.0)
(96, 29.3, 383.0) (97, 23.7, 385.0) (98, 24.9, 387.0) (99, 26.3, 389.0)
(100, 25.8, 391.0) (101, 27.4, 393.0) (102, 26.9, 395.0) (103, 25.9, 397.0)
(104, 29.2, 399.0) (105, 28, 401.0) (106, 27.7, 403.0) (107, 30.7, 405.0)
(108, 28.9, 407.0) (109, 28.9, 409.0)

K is -1.4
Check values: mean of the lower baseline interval 27.4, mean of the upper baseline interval 26.7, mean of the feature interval 29.9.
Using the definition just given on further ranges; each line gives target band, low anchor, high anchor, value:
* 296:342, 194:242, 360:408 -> -4.0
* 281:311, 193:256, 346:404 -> -3.0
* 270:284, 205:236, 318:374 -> -0.9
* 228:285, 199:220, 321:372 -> -4.8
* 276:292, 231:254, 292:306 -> 0.4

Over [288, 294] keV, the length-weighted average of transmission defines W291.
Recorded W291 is 28.7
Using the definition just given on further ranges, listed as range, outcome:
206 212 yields 25.6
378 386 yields 25.9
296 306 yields 30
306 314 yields 29.8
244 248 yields 29.3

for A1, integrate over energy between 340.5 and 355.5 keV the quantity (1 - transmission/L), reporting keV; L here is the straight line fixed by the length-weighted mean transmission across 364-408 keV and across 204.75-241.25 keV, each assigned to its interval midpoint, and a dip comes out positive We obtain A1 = 0.3 keV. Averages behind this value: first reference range 26.4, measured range 26.3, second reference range 26.9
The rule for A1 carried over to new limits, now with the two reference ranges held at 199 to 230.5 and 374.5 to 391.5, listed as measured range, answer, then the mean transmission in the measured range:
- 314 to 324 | -1.39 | 29.8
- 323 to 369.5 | -1.33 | 26.9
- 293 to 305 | -1.69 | 29.8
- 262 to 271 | -0.77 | 28.4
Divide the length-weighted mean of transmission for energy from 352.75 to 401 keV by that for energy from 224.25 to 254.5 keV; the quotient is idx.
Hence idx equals 0.94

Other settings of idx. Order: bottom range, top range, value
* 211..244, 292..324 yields 1.13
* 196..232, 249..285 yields 1.09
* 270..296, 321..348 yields 0.98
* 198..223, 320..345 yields 1.08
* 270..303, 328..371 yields 0.92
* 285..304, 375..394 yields 0.90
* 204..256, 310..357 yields 1.03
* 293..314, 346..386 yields 0.88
